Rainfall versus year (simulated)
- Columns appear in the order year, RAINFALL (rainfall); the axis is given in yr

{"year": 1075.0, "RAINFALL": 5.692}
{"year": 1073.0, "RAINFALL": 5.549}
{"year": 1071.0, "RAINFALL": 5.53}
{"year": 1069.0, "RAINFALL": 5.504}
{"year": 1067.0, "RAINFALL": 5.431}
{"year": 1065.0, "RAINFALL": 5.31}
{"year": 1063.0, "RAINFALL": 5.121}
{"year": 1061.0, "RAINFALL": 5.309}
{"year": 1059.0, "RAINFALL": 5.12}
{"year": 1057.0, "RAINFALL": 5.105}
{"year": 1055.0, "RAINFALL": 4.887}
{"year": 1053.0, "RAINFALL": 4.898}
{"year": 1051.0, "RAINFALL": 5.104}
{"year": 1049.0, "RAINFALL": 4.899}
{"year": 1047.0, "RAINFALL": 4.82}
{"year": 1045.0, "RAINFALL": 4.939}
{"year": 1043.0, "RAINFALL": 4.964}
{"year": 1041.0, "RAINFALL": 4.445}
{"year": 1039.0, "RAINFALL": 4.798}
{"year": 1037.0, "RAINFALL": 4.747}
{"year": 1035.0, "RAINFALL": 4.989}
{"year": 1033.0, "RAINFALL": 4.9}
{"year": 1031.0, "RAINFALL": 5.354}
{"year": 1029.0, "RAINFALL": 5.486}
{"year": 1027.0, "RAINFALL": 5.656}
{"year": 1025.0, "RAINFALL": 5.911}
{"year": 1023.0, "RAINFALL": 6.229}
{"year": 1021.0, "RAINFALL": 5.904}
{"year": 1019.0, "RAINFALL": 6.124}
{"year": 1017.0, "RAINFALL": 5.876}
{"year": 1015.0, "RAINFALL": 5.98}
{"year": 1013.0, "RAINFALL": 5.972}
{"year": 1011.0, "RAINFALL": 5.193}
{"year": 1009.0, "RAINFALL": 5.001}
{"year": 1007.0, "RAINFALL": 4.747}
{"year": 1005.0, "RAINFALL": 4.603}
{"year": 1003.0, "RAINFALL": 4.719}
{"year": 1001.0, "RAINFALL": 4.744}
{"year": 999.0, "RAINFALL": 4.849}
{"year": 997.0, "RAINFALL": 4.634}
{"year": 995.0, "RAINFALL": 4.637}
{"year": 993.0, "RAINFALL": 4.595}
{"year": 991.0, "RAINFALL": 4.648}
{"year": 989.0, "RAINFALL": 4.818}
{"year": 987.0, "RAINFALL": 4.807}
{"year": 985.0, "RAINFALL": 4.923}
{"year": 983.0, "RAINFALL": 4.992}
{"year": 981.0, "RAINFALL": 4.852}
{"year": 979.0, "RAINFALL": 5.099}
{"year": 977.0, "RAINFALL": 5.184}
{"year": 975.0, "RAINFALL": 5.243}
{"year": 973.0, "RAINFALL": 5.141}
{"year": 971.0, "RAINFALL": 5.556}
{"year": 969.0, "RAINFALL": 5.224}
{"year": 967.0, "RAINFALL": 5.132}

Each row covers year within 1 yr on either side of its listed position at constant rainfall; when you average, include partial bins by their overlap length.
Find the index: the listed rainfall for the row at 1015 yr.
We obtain 5.98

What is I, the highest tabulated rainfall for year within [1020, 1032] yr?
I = 6.229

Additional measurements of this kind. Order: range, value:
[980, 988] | 4.992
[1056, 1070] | 5.504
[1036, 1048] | 4.964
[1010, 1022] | 6.124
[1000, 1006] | 4.744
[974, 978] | 5.243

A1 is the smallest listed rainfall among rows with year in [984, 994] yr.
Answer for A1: 4.595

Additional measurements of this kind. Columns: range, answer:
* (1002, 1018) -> 4.603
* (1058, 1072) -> 5.12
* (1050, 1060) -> 4.887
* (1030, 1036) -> 4.9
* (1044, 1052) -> 4.82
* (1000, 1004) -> 4.719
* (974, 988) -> 4.807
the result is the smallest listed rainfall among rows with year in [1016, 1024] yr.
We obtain 5.876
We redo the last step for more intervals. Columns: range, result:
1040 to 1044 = 4.445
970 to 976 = 5.141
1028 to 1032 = 5.354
